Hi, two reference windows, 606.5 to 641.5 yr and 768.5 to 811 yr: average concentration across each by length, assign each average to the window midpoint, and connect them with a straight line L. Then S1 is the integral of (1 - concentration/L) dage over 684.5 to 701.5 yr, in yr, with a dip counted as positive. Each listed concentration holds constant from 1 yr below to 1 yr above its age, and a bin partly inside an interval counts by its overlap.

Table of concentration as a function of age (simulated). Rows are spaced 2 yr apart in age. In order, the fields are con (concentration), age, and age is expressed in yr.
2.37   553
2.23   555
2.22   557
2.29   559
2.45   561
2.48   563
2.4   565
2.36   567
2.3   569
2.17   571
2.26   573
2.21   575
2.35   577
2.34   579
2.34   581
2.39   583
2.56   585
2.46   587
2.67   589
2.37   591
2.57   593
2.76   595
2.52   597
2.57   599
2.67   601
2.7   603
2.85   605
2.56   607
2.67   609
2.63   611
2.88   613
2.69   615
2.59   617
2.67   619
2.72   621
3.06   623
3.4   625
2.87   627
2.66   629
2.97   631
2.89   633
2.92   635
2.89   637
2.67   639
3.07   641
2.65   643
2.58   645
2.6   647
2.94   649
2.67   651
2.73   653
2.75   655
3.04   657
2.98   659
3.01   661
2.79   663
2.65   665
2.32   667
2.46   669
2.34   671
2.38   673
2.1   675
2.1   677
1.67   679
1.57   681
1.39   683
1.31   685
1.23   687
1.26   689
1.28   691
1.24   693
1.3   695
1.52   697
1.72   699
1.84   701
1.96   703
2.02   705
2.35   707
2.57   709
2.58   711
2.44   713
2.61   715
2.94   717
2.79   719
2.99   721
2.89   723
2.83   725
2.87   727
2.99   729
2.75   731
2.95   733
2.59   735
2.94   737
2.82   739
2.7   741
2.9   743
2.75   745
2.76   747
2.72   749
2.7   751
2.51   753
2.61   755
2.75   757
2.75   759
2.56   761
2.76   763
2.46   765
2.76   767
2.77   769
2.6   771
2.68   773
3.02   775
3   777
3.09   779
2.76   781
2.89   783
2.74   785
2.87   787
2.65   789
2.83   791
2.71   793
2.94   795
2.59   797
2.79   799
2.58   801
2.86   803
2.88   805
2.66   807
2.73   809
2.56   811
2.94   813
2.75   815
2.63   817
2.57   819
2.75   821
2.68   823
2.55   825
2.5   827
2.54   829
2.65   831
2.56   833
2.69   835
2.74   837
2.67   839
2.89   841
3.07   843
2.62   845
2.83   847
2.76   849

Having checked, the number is 8.52 yr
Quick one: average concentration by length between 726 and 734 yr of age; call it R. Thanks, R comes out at 2.89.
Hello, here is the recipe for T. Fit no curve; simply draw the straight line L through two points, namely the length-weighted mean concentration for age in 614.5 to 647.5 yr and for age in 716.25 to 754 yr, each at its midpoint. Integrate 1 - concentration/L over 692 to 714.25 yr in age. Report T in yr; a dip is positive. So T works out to 6.7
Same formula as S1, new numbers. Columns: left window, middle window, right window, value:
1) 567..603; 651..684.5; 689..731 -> -0.7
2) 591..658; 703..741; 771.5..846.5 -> 0.8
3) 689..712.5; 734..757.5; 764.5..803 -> -3.8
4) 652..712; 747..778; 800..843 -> -3.5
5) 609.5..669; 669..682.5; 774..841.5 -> 3.6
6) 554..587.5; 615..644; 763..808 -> -4.6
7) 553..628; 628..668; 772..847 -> -2.9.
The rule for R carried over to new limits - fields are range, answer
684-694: 1.26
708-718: 2.63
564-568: 2.38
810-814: 2.75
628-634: 2.84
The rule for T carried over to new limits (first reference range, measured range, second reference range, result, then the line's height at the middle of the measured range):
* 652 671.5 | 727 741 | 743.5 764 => -0.7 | 2.7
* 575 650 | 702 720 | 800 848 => 1.5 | 2.7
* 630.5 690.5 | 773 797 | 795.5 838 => -2.0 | 2.63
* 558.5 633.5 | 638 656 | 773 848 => -0.8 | 2.63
